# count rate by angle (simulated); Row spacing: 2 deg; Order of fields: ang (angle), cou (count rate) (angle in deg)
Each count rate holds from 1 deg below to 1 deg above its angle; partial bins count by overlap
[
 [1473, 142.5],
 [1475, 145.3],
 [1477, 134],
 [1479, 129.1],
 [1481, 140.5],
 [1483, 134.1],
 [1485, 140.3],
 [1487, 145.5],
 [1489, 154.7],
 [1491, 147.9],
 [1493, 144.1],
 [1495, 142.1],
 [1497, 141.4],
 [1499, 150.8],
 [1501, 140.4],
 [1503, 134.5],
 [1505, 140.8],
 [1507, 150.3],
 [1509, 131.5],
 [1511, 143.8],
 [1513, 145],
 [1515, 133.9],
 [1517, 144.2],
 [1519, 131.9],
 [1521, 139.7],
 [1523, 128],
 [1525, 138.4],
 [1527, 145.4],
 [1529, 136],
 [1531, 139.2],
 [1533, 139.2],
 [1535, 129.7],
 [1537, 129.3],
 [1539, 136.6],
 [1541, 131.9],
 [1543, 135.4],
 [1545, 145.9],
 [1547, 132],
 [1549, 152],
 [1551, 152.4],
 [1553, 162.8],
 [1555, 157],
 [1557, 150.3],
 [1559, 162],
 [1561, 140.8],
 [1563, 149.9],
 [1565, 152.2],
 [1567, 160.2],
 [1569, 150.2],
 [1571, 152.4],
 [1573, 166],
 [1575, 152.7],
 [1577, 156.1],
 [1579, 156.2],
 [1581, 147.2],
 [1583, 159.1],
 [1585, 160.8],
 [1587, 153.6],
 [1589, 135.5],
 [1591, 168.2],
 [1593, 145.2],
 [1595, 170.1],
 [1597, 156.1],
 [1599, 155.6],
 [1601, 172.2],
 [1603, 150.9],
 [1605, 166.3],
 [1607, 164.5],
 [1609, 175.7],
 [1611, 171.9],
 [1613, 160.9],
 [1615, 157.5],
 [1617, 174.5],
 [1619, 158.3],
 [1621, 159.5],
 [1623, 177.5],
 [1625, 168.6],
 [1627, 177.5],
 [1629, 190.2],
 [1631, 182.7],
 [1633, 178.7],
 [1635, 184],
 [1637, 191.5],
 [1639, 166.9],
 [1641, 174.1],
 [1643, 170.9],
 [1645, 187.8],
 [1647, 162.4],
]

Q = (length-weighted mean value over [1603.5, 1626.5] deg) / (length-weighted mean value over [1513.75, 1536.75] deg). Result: 1.2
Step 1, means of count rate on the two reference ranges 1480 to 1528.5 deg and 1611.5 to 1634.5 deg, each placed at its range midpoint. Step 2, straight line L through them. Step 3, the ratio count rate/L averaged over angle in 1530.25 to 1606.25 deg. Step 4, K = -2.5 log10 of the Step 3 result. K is 0.05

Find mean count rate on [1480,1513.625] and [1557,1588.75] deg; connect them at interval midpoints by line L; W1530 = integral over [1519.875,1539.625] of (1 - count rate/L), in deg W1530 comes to 1.5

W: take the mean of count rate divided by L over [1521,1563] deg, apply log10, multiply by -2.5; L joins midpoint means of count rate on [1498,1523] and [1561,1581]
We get 0.04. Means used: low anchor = 140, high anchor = 154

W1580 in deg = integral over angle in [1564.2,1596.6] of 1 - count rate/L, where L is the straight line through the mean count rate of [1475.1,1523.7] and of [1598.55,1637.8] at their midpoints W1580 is 1.2 deg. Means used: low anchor 141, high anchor 171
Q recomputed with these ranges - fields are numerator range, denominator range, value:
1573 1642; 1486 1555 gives 1.17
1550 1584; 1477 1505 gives 1.09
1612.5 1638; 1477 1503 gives 1.23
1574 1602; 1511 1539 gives 1.14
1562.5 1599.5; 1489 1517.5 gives 1.09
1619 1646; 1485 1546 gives 1.26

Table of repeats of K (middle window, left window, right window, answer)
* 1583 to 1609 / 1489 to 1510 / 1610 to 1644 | 0.05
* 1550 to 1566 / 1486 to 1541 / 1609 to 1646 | 0.00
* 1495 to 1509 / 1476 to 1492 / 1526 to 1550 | -0.02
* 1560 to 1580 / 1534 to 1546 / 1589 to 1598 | -0.05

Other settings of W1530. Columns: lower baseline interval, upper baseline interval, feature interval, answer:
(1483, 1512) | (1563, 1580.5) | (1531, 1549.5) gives 1.7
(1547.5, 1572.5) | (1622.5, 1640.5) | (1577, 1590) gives 0.8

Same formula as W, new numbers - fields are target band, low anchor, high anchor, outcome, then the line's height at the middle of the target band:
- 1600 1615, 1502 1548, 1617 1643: 0.012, 167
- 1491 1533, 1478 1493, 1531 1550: -0.005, 140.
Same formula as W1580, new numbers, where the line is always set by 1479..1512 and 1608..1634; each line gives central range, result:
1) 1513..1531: 1.3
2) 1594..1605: 0.3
